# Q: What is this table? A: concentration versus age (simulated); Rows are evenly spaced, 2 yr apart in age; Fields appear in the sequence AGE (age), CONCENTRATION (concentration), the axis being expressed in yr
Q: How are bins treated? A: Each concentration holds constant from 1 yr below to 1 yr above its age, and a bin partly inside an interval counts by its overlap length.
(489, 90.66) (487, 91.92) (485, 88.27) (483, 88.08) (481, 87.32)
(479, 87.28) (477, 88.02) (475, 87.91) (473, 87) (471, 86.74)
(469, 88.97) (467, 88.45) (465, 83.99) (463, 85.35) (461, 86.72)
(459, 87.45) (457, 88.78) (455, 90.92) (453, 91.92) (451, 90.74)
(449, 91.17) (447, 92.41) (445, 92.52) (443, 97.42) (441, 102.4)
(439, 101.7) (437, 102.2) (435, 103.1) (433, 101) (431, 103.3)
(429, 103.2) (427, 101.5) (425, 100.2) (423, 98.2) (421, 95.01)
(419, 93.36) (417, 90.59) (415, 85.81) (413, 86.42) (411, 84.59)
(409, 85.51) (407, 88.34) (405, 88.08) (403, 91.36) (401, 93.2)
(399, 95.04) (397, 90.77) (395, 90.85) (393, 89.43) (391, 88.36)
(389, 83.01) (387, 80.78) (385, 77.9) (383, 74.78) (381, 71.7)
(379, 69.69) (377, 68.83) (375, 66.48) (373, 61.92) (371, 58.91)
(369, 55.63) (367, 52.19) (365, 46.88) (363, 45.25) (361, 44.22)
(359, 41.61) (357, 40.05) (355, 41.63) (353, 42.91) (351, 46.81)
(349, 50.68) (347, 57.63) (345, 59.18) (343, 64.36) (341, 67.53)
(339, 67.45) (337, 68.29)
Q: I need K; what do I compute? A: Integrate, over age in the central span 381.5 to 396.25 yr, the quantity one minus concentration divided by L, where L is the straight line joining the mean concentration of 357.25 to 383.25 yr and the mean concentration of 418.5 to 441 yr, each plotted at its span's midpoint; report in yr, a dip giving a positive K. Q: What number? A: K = -2.6 yr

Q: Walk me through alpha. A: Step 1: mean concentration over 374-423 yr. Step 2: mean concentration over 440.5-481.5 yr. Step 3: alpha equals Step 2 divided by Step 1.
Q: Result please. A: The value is 1.06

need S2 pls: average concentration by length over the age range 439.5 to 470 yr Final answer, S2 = 90.8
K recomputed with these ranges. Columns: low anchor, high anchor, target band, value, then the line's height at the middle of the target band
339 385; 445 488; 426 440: -4.28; 78.4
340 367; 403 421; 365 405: -2.89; 70.7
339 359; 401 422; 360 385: 2.38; 66.3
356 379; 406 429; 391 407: -2.69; 78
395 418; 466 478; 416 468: -3.70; 88.4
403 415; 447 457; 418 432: -1.71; 88.5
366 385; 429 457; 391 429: -4.95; 81.4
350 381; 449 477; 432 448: -3.88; 79.8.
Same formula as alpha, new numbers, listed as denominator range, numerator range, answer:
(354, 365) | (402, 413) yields 2.04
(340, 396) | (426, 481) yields 1.50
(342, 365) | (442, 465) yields 1.86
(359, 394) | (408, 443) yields 1.46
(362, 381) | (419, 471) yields 1.60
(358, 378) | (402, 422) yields 1.64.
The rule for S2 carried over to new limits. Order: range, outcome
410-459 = 95.2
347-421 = 71.3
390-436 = 93.4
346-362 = 45.7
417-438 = 99.7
